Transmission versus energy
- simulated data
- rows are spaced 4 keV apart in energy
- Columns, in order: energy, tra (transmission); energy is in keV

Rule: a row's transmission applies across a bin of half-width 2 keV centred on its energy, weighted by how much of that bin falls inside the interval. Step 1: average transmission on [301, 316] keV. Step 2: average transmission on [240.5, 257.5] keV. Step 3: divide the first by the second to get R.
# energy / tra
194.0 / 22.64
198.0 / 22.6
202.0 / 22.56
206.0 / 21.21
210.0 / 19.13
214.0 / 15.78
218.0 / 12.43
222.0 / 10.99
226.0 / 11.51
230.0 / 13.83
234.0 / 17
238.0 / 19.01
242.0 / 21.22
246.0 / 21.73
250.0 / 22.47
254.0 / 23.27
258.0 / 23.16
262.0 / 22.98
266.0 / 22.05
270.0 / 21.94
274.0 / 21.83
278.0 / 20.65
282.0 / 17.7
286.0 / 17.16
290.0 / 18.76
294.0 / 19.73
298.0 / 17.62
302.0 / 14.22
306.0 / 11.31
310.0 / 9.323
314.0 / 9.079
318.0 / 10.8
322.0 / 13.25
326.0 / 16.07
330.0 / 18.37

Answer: 0.5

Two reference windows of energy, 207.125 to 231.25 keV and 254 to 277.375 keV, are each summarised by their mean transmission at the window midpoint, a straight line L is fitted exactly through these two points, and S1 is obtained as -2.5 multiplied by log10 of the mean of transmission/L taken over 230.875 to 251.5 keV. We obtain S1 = -0.10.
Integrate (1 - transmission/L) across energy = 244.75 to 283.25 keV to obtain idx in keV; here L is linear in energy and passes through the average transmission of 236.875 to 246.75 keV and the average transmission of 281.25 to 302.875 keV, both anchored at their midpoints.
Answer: -5.0 keV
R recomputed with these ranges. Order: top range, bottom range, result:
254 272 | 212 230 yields 1.77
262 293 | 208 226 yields 1.42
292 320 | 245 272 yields 0.58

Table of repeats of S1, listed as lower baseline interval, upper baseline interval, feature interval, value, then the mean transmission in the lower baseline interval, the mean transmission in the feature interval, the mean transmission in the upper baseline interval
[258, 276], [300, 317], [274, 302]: -0.132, 22.3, 18.5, 11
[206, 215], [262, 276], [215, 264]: 0.123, 18.5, 18.2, 22.1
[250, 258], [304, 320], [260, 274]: -0.111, 23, 22.3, 10.1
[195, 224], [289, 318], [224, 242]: 0.060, 18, 16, 13.9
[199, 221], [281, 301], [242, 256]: -0.230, 18.1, 22.3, 18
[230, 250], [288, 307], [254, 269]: -0.232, 19.4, 22.7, 16.6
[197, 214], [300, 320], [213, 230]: 0.453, 20.6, 12.6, 10.9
